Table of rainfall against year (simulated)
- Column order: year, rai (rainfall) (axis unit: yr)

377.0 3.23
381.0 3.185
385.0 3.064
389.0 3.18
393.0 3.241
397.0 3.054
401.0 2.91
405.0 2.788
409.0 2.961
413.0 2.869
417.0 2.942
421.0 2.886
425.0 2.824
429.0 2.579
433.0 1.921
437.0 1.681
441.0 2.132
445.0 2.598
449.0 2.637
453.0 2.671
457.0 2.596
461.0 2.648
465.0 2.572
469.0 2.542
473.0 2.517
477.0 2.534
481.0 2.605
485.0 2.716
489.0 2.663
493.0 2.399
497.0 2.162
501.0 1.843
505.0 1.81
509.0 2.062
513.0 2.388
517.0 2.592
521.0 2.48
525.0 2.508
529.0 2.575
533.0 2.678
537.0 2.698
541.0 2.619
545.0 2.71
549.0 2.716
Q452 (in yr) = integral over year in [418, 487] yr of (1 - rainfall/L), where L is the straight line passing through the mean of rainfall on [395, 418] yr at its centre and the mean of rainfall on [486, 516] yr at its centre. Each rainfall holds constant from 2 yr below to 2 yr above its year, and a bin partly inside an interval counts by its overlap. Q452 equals 1.4 yr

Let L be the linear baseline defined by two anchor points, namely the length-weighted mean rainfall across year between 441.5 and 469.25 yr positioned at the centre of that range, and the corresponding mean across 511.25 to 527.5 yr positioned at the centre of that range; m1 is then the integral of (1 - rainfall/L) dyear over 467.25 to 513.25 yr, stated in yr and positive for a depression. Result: 3.4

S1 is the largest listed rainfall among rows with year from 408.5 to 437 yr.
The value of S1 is 2.961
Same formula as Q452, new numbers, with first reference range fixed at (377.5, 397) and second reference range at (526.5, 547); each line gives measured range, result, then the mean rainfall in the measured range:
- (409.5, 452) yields 6.9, 2.53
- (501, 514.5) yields 3.5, 2.04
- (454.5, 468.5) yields 1.5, 2.6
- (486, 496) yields 1.1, 2.51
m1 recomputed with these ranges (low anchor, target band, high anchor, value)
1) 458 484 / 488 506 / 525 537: 2.95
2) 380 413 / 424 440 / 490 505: 3.02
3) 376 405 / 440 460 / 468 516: 0.80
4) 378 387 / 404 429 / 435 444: -4.26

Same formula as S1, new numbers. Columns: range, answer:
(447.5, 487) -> 2.716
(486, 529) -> 2.663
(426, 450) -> 2.637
